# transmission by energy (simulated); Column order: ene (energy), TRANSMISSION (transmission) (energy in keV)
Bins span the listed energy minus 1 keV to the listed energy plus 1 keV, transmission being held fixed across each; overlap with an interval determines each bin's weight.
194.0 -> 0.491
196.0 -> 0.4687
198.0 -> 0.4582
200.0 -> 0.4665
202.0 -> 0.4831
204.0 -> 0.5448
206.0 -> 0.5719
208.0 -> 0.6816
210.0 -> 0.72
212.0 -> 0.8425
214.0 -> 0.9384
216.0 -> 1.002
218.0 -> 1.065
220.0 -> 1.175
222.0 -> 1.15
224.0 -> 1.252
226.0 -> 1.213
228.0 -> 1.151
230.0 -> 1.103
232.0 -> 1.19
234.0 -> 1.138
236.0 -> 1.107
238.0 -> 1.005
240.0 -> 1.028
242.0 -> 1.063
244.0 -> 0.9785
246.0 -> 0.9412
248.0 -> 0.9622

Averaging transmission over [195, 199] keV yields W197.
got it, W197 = 0.463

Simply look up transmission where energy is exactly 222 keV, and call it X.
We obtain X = 1.15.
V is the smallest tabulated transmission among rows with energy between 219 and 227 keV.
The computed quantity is 1.15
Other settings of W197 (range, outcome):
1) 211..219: 0.962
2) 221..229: 1.19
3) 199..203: 0.475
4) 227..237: 1.14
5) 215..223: 1.1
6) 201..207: 0.533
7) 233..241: 1.07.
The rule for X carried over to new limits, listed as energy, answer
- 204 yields 0.5448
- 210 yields 0.72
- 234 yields 1.138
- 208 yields 0.6816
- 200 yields 0.4665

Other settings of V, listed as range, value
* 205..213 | 0.5719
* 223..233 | 1.103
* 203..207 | 0.5448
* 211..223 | 0.8425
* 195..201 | 0.4582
